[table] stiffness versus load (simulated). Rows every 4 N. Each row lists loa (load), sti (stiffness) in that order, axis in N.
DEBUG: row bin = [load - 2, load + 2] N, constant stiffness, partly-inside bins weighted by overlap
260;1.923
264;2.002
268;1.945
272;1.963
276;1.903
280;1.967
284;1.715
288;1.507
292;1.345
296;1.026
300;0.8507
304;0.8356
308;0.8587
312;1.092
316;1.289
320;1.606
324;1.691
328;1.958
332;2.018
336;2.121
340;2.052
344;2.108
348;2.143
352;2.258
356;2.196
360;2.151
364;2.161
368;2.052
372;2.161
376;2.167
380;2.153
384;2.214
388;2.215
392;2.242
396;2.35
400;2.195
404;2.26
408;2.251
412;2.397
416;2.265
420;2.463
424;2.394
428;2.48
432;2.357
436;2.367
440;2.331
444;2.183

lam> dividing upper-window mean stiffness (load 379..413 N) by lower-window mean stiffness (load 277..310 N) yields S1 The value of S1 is 1.8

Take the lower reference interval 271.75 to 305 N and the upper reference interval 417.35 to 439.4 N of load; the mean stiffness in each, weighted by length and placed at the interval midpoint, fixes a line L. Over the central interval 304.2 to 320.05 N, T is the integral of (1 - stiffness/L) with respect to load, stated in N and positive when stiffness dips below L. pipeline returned 4.9 N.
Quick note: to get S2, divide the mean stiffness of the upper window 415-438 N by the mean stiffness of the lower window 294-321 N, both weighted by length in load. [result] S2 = 2.26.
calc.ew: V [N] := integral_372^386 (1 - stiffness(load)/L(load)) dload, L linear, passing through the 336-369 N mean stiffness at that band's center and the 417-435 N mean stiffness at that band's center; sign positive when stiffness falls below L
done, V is 0.4 N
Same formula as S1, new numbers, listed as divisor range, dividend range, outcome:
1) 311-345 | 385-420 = 1.28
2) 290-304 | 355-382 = 2.06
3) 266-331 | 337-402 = 1.47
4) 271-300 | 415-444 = 1.51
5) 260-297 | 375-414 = 1.29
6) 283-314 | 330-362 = 1.88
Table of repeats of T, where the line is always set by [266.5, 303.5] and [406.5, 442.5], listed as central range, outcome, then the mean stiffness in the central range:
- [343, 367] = -2.59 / 2.17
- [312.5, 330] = 1.72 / 1.59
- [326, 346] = -2.23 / 2.05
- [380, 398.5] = -0.72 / 2.24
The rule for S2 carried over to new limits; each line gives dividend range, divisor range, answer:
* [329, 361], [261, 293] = 1.17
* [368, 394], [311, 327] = 1.48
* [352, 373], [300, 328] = 1.72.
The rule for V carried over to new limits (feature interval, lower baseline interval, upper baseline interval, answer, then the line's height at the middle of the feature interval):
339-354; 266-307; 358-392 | -1.5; 1.95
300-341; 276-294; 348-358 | 9.7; 1.95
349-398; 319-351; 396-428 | -0.8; 2.16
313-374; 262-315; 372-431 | -3.8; 1.86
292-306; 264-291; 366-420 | 6.9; 1.9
